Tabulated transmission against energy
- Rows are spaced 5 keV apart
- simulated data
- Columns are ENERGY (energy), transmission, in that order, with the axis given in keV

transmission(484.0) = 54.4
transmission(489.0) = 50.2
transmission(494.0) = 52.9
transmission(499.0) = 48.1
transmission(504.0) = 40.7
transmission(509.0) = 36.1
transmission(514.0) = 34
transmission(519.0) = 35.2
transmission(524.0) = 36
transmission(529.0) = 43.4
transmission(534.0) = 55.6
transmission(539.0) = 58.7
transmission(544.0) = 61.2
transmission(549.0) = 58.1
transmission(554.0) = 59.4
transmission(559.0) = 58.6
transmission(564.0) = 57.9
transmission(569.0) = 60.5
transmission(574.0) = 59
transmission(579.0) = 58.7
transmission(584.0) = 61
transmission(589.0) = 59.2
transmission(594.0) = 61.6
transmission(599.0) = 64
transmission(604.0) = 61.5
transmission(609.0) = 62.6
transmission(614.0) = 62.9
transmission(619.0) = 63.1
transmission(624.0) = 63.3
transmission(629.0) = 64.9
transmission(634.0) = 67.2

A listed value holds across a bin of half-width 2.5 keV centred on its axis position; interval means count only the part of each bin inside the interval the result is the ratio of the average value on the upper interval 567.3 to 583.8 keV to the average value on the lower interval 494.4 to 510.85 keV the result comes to 1.38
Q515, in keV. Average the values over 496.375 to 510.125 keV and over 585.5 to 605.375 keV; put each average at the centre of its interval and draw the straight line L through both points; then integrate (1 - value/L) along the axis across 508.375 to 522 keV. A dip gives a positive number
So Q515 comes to 2.97 keV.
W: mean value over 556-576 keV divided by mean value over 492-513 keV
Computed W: 1.4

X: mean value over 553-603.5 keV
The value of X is 60.1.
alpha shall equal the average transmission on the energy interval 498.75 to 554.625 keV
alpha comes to 46.8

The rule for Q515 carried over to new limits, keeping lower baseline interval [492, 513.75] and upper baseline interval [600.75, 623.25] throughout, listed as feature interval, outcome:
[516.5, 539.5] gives 1.6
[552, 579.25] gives -2.4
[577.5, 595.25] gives -0.6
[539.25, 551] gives -2.1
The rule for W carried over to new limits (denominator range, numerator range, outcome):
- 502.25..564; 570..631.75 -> 1.27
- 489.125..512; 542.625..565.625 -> 1.32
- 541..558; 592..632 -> 1.06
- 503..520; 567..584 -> 1.64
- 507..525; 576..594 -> 1.70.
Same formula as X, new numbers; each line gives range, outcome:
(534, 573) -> 59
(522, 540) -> 47.9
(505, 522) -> 35.6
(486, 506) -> 48.3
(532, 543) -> 57.8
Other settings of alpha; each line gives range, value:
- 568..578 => 59.5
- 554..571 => 59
